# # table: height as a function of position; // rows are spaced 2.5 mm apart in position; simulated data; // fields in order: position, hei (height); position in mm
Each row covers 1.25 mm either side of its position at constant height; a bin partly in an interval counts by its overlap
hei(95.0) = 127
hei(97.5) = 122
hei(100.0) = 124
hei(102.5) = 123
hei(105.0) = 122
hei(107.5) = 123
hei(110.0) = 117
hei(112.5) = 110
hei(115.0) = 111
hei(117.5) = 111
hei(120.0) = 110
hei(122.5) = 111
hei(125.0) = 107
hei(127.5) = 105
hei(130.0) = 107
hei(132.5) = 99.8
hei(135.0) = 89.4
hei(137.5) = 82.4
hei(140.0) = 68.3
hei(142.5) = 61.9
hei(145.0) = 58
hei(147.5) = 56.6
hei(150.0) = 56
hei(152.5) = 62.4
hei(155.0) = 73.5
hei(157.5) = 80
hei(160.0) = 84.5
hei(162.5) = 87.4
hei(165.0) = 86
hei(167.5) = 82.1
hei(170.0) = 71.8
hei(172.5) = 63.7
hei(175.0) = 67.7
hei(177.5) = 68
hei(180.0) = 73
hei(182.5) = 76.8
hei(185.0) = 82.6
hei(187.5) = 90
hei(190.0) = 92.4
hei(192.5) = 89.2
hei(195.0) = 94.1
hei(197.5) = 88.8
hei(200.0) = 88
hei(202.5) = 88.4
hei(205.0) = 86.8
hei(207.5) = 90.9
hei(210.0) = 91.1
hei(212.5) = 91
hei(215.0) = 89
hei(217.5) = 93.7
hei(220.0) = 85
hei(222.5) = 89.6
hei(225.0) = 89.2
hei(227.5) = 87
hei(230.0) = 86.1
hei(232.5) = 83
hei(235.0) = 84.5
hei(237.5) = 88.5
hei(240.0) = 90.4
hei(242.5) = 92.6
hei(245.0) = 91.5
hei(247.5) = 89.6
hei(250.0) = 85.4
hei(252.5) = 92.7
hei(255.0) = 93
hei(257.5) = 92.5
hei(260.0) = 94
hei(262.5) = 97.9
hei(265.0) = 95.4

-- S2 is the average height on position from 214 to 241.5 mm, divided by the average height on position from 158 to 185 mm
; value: 1.15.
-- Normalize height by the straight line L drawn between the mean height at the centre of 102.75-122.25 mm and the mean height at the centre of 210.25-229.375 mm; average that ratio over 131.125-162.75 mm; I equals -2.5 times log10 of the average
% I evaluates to 0.405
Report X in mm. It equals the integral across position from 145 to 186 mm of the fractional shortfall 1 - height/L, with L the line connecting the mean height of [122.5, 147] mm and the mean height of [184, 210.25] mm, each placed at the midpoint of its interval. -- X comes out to 7.1 mm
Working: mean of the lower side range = 86.9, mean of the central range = 72.7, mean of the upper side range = 89.3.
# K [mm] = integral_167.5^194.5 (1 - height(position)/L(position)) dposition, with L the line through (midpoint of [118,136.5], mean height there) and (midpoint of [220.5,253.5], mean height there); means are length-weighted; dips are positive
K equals 5.1 mm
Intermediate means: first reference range 104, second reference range 88.4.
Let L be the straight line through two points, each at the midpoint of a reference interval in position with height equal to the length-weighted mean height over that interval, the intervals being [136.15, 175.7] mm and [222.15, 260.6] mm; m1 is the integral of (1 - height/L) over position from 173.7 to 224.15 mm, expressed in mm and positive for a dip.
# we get -3.3 mm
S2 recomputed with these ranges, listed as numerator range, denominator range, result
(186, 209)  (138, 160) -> 1.35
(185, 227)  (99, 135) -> 0.80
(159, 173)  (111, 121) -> 0.72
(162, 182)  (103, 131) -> 0.66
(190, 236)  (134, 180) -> 1.23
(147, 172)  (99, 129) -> 0.65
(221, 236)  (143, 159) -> 1.34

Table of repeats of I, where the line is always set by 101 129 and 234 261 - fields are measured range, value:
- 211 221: 0.07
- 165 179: 0.40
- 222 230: 0.07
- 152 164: 0.32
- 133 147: 0.44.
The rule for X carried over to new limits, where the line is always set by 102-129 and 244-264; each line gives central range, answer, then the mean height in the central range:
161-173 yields 3.0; 79.2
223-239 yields 1.5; 86.6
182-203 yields 2.8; 88.2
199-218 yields 1.8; 89.7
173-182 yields 3.0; 69.7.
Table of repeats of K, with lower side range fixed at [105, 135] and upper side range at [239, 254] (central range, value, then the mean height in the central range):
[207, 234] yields 1.66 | 88.6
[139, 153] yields 6.02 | 60.3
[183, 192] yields 1.08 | 87.4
